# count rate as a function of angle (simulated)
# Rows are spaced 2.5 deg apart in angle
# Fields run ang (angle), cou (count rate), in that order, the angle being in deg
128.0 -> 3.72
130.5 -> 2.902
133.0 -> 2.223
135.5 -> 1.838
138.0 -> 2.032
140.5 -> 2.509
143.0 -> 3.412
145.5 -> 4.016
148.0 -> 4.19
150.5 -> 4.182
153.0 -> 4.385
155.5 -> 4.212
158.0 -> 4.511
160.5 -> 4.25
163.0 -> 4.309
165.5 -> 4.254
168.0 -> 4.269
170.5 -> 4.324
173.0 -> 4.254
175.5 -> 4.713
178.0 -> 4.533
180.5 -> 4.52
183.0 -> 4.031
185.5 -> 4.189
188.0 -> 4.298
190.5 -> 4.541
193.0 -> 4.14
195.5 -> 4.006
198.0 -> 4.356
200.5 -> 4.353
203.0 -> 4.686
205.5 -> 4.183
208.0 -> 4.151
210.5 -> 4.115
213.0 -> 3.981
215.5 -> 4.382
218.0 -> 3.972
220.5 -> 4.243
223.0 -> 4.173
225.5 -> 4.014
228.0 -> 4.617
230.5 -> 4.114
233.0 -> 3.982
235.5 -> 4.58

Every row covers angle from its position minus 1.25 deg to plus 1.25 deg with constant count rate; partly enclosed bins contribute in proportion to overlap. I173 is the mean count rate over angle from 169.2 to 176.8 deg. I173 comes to 4.43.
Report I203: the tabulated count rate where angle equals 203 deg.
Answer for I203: 4.686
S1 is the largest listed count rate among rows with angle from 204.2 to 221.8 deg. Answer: 4.382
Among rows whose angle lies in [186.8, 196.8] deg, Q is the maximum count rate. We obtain 4.541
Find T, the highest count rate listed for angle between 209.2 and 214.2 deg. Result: 4.115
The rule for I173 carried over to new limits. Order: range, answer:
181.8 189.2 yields 4.17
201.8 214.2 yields 4.22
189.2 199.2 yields 4.26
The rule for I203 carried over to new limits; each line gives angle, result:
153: 4.385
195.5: 4.006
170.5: 4.324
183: 4.031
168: 4.269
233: 3.982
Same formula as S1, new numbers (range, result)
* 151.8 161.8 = 4.511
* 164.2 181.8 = 4.713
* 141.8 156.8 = 4.385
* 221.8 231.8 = 4.617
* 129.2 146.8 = 4.016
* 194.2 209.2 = 4.686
